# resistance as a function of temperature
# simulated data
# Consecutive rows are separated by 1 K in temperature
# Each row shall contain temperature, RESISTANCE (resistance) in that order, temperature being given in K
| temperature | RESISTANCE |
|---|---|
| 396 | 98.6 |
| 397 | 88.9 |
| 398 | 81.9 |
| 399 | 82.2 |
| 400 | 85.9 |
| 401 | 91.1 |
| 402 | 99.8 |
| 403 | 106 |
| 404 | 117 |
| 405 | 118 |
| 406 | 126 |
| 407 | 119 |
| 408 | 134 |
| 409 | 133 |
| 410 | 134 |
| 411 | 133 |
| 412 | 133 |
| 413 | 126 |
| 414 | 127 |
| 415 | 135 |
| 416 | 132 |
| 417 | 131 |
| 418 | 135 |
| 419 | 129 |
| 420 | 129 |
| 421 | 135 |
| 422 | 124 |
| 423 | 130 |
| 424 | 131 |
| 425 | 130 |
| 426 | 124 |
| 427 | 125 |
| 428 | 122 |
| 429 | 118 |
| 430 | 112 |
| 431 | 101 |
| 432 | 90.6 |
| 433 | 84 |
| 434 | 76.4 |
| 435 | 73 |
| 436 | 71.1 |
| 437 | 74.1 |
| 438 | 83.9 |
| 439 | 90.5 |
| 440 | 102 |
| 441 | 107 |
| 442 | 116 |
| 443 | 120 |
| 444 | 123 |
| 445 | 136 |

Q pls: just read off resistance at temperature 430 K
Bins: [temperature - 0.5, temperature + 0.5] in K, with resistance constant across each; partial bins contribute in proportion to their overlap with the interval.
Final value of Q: 112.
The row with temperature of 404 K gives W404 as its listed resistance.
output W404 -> 117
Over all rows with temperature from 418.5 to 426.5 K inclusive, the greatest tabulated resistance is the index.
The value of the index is 135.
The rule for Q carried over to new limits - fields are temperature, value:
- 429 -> 118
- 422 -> 124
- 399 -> 82.2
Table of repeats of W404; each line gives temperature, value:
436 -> 71.1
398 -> 81.9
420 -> 129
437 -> 74.1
